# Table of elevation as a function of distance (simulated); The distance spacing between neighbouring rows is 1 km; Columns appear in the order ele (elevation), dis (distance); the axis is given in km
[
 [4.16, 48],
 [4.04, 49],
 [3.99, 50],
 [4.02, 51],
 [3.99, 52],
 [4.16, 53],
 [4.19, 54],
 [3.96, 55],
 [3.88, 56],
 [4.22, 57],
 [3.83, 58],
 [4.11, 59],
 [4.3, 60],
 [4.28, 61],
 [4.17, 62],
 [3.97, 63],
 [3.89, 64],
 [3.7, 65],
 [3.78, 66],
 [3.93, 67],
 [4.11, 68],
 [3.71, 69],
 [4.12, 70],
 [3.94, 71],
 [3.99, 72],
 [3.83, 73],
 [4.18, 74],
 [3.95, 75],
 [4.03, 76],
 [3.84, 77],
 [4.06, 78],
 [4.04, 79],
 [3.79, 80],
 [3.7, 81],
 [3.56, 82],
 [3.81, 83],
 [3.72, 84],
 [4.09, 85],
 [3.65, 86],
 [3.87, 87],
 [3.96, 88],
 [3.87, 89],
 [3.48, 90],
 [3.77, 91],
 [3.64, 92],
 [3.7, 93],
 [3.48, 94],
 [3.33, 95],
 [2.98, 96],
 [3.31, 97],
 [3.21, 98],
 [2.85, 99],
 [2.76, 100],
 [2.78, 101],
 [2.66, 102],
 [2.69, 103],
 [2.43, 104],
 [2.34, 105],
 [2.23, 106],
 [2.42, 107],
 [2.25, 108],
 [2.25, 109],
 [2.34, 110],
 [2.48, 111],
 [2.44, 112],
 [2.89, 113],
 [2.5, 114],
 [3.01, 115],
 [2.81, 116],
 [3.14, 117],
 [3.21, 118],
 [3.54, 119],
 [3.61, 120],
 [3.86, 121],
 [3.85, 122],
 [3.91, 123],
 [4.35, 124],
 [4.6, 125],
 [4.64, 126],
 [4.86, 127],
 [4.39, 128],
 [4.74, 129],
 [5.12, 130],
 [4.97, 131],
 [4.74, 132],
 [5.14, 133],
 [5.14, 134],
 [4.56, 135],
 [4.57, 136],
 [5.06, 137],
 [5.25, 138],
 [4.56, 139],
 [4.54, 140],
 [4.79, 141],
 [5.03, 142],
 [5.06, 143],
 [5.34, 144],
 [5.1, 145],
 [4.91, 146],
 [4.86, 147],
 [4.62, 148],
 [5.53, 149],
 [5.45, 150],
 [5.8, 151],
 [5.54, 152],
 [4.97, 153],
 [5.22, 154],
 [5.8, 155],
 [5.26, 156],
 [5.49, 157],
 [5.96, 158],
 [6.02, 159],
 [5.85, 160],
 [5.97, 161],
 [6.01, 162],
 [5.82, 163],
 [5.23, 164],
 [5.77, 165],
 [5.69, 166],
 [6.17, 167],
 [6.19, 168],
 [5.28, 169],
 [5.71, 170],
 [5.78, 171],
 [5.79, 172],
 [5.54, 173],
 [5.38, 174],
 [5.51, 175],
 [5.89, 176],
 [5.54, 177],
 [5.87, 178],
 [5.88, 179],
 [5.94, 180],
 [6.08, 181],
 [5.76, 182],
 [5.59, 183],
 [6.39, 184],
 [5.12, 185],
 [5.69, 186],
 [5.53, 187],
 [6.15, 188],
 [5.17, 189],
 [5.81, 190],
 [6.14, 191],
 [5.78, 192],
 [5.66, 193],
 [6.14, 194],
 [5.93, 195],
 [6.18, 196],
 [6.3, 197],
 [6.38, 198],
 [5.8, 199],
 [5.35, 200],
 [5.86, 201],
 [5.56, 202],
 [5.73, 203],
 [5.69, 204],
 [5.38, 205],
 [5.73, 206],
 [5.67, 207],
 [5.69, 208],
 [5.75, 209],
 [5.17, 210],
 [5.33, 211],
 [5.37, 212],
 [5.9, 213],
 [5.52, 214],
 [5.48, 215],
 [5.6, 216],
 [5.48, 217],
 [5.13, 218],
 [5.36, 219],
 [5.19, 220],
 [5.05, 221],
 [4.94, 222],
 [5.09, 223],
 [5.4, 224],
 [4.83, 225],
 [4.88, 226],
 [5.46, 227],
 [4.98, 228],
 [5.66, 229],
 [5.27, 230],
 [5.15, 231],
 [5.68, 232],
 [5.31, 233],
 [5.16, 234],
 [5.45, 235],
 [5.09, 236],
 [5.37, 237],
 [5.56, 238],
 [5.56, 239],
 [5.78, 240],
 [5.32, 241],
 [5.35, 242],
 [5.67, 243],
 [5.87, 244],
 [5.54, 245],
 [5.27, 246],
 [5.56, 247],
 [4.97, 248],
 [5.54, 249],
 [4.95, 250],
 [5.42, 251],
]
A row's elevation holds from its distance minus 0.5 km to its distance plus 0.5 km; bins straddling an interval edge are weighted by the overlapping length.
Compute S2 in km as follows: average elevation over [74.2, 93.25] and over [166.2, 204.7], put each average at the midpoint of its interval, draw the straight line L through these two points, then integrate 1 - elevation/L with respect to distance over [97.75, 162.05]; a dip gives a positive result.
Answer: 7.8 km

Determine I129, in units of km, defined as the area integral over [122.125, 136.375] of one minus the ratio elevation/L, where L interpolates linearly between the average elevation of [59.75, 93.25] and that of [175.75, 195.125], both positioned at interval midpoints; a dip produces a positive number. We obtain 0.4 km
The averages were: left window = 3.89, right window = 5.8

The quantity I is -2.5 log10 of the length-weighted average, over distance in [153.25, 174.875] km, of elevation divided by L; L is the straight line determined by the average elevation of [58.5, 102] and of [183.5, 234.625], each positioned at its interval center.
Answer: -0.16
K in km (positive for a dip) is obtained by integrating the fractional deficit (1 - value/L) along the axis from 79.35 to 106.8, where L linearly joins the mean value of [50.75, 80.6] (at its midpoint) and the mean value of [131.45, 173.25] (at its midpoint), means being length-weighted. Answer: 6.80 km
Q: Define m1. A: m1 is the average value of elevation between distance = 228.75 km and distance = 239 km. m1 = 5.37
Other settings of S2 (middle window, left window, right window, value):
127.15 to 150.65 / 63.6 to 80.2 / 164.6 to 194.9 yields 0.6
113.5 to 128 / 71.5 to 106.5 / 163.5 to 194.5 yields 1.9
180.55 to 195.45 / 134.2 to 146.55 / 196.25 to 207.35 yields -0.6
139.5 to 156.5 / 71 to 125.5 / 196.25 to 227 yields -3.4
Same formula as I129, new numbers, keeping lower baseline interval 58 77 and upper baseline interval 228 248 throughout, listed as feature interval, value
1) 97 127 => 9.0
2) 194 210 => -2.1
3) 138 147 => -0.6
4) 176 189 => -2.1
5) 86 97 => 1.6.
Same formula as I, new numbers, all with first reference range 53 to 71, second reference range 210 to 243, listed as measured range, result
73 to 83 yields 0.065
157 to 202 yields -0.171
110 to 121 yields 0.436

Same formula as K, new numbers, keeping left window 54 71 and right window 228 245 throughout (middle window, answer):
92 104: 3.4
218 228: 0.4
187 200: -2.1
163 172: -1.6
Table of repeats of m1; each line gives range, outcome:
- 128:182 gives 5.39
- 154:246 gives 5.6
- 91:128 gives 3.17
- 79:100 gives 3.58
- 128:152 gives 4.99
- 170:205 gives 5.78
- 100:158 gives 4.14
